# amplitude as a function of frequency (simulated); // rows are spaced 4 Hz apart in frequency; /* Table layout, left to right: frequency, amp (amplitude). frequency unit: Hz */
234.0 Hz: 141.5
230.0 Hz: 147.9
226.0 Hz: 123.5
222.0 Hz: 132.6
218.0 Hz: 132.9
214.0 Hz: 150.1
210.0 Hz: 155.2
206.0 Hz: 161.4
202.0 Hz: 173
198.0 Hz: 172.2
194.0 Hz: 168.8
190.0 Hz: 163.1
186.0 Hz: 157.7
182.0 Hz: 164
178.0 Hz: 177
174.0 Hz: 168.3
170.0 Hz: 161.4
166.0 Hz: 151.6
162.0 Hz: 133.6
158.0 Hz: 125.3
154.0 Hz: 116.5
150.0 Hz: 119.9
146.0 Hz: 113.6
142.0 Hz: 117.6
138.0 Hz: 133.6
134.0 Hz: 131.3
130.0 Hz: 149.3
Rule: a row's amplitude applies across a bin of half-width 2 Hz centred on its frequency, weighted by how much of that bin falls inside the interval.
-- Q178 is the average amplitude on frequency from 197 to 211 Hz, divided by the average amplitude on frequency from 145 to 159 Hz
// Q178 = 1.4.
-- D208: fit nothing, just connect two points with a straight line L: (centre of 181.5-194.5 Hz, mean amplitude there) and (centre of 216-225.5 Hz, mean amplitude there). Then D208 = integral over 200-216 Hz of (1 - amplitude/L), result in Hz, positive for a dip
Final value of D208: -1.8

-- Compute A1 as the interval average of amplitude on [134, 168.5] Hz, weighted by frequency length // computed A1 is 127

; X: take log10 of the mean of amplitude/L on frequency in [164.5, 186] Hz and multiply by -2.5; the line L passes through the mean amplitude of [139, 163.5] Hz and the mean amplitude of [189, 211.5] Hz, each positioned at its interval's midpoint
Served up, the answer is -0.15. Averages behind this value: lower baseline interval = 121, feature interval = 164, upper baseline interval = 166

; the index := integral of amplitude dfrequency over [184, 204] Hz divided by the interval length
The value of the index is 167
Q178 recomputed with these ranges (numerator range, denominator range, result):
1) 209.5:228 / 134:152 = 1.12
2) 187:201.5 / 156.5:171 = 1.18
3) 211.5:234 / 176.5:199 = 0.83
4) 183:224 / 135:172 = 1.20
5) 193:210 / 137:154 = 1.39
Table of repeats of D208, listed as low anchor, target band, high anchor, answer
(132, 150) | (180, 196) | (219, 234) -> -4.1 Hz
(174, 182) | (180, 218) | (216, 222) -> -2.5 Hz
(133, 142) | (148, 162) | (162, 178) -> 2.2 Hz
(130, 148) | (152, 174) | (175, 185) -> 1.7 Hz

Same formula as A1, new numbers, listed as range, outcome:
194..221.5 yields 157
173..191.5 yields 166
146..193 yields 148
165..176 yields 161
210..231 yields 139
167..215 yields 164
